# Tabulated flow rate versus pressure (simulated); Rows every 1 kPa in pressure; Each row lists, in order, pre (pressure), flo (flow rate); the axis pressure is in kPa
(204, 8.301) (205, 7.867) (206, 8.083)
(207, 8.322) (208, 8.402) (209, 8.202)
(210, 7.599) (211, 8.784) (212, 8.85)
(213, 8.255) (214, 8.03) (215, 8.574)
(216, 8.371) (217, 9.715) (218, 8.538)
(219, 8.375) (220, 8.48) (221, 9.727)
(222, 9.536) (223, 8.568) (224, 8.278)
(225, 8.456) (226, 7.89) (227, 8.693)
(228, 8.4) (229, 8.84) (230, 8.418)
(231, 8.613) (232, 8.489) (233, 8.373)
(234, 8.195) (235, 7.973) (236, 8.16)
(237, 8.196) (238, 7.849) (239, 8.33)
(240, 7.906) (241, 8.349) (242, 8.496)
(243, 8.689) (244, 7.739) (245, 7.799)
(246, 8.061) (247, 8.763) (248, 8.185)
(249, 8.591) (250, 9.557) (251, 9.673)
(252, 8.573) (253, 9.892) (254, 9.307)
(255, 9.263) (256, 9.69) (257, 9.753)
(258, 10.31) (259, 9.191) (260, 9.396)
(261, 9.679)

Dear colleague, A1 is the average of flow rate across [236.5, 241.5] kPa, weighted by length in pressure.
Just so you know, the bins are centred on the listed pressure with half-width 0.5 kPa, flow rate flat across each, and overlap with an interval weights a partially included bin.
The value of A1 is 8.13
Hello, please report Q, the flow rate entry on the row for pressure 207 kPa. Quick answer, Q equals 8.322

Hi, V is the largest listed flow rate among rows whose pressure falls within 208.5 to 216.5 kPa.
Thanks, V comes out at 8.85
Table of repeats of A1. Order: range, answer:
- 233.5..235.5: 8.08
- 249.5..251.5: 9.62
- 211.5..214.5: 8.38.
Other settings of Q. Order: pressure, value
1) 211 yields 8.784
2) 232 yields 8.489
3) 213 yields 8.255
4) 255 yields 9.263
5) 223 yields 8.568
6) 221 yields 9.727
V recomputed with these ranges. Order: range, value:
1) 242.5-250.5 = 9.557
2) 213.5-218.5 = 9.715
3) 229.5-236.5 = 8.613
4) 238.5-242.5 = 8.496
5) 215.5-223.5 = 9.727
